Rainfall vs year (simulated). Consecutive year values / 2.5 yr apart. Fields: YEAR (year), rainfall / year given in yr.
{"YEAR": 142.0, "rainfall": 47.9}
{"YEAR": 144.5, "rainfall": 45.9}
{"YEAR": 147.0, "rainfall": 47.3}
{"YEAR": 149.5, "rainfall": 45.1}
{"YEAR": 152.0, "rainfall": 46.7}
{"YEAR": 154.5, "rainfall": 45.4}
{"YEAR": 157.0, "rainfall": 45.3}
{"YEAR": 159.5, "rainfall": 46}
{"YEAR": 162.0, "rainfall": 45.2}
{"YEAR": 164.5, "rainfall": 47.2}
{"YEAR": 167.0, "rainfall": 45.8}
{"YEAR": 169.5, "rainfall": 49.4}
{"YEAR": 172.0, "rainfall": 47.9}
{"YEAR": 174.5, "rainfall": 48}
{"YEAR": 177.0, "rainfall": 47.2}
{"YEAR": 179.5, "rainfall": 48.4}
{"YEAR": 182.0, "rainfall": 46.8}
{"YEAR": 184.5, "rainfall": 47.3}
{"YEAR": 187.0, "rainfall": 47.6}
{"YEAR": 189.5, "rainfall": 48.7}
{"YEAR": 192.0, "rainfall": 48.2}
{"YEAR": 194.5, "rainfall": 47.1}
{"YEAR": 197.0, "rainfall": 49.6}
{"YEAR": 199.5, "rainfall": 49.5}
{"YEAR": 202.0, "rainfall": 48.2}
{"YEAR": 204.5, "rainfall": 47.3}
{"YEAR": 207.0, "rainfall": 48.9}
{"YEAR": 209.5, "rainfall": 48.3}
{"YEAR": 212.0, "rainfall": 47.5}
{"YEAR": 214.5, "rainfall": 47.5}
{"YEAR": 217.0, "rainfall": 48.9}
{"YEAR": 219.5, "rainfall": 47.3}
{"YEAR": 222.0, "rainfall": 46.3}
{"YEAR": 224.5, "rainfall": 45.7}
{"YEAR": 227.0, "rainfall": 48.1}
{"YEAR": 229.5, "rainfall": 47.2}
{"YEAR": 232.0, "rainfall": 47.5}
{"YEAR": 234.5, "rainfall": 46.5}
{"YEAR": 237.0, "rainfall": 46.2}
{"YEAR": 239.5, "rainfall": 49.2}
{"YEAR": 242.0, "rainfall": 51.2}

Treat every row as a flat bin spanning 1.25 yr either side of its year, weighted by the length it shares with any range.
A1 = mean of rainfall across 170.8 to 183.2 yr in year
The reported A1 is 47.7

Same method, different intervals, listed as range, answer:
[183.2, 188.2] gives 47.4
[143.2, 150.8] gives 46.1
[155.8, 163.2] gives 45.5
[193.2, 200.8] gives 48.7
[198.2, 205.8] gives 48.3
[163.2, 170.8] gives 47.5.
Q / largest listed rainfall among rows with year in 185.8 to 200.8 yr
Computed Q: 49.6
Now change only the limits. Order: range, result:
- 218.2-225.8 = 47.3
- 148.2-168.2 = 47.2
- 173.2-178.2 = 48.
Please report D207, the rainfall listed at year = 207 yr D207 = 48.9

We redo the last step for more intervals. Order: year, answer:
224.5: 45.7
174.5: 48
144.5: 45.9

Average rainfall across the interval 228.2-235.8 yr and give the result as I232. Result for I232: 47.1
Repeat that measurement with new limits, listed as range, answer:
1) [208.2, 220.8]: 47.9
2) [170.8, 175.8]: 47.9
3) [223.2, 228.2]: 46.9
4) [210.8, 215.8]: 47.5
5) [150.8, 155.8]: 46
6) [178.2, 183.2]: 47.6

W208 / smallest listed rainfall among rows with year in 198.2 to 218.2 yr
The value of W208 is 47.3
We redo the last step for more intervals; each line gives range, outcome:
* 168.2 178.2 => 47.2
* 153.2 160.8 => 45.3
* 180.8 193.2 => 46.8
